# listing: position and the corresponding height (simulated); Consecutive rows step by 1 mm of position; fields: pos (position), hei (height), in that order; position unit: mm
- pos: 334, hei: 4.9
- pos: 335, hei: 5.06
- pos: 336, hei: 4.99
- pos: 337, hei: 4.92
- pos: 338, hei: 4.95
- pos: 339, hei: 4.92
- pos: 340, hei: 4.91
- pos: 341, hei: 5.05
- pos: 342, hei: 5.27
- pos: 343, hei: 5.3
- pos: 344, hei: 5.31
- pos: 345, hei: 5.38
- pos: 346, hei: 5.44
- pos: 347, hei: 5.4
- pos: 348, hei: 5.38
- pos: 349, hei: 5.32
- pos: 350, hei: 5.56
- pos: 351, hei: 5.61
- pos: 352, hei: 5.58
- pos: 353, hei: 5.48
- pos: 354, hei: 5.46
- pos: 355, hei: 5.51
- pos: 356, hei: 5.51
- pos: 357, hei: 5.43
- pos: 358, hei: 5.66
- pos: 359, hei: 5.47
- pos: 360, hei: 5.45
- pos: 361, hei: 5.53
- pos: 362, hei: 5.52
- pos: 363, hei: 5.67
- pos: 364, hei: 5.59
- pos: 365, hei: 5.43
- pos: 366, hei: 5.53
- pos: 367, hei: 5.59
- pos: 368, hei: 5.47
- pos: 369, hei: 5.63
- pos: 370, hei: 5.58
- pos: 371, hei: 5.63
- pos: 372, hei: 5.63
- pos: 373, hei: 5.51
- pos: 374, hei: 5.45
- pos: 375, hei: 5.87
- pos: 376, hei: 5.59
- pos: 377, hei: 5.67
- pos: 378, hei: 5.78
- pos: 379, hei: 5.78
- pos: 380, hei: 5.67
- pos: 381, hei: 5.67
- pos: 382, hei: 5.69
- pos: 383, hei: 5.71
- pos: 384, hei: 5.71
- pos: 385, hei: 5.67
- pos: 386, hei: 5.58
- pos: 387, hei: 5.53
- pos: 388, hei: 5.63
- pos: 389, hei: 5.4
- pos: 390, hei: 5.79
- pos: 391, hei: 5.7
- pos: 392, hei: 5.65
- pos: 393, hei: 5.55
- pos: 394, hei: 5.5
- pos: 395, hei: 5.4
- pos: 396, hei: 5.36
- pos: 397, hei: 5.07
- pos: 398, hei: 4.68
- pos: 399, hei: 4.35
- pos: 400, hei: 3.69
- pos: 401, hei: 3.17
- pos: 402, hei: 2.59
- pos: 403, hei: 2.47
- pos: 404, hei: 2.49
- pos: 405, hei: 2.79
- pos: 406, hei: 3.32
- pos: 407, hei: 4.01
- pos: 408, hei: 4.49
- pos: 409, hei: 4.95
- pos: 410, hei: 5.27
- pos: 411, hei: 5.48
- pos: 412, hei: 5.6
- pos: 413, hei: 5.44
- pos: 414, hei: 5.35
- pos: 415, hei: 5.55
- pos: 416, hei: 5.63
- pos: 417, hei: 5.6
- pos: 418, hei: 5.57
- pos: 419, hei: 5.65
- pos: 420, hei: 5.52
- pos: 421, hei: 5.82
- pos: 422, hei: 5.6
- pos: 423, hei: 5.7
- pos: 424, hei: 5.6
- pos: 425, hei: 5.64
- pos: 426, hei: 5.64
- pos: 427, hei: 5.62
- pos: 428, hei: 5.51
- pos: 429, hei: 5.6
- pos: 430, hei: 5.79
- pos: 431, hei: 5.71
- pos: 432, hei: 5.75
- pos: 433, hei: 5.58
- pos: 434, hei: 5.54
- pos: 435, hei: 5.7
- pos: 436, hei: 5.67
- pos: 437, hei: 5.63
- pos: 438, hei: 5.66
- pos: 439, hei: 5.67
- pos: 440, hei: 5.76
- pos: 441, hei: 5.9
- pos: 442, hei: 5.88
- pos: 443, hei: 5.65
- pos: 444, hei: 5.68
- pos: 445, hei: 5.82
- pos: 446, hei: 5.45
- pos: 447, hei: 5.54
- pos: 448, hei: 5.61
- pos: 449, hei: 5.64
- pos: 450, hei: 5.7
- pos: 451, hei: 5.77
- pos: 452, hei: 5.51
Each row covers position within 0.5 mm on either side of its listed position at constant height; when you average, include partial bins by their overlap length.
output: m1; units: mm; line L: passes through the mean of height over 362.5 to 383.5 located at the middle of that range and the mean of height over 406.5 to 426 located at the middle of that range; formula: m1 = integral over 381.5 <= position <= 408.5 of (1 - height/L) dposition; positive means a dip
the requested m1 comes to 4.0 mm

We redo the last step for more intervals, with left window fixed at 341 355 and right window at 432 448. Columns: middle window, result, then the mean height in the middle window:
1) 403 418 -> 2.49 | 4.67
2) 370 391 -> -0.54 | 5.65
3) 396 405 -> 3.14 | 3.62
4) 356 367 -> -0.16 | 5.53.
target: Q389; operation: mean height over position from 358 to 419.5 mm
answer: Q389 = 5.18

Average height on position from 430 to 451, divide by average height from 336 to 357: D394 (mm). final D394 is 1.07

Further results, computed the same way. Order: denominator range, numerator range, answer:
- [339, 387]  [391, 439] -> 0.92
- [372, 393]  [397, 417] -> 0.77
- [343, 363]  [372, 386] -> 1.04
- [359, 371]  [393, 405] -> 0.74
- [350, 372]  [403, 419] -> 0.85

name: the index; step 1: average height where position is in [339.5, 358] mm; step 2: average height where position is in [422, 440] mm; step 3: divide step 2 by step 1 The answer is 1.0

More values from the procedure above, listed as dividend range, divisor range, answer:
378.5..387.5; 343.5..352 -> 1.04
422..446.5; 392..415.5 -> 1.26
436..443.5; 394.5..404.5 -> 1.46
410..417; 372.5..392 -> 0.97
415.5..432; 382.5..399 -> 1.03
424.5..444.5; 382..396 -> 1.01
